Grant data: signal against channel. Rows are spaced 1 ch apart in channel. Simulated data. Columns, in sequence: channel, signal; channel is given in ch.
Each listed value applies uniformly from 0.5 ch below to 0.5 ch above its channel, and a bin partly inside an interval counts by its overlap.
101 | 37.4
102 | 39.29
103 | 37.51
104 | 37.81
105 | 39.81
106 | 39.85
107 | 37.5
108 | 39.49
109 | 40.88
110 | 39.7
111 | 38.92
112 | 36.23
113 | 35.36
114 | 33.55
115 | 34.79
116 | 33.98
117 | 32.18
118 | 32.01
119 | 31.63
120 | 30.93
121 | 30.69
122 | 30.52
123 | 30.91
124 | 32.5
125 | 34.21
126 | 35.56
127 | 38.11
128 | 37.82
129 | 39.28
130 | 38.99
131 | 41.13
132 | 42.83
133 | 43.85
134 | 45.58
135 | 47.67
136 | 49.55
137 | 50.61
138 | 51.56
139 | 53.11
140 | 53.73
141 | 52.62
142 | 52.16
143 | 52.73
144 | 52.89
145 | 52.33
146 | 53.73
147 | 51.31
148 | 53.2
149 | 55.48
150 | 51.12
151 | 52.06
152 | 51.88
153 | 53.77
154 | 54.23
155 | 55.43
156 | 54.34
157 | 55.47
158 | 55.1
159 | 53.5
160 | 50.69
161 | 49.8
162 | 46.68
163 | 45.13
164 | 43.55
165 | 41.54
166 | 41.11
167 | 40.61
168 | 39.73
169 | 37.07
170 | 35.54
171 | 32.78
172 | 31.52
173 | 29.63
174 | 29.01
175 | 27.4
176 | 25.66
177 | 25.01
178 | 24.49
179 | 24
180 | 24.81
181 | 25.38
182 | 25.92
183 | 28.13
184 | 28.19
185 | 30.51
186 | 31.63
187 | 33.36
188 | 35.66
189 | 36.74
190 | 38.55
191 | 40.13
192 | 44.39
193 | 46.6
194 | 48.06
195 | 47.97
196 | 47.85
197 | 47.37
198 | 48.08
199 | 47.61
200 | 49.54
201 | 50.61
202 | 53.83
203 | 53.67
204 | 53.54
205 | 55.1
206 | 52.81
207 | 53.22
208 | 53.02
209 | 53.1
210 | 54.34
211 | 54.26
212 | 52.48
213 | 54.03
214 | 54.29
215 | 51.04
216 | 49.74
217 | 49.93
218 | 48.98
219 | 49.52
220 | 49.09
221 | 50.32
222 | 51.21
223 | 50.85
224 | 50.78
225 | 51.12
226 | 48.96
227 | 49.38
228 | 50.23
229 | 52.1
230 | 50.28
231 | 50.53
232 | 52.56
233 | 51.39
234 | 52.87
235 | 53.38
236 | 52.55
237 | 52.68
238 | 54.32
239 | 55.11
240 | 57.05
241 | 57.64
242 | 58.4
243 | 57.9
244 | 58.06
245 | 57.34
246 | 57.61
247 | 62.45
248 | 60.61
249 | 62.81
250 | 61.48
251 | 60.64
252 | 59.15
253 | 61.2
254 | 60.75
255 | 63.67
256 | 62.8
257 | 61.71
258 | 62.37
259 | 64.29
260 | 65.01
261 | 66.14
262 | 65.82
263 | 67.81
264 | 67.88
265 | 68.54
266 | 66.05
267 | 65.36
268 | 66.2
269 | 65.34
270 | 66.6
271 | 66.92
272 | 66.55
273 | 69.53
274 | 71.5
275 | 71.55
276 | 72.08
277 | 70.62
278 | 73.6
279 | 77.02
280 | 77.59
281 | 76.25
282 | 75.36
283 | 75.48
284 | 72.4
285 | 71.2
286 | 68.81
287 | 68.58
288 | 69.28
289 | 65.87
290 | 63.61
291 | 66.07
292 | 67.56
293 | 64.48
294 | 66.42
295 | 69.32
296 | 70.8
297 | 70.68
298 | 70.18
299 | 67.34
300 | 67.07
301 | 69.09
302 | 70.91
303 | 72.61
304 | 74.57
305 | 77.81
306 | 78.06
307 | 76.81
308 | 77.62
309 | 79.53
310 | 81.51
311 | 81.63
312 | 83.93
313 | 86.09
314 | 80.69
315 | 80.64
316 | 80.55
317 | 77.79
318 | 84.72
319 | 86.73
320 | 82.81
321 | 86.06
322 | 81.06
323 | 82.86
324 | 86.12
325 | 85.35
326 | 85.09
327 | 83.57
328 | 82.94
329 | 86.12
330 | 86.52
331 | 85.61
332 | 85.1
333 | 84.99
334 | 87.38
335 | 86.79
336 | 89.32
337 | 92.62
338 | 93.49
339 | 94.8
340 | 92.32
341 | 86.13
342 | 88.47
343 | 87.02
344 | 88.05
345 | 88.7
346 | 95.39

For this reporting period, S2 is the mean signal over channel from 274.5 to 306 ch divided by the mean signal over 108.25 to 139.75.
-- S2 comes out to 1.8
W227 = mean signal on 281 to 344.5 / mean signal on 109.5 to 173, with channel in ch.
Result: 1.81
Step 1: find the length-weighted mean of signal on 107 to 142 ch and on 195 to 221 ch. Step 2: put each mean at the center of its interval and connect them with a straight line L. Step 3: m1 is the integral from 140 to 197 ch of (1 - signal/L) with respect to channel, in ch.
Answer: 4.1 ch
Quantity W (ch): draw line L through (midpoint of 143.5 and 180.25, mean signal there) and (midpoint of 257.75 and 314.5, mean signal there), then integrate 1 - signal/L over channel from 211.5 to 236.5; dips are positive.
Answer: 2.7 ch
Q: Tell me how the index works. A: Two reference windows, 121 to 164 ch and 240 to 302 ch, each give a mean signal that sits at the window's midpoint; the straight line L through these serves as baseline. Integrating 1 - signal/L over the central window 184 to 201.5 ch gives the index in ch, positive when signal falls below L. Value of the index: 4.1 ch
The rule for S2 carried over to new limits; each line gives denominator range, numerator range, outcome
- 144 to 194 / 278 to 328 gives 1.86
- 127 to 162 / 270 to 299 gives 1.40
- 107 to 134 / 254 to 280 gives 1.86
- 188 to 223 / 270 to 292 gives 1.43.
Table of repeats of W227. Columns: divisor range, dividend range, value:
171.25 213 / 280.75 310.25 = 1.75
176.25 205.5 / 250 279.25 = 1.68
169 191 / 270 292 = 2.35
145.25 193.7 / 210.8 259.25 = 1.36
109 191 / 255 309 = 1.72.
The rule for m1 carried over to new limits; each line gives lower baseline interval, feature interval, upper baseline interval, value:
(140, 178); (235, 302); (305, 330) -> 5.2 ch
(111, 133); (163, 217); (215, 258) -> 6.8 ch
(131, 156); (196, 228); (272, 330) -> 5.5 ch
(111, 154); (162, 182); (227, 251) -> 6.2 ch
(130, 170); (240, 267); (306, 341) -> 3.1 ch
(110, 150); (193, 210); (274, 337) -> 1.7 ch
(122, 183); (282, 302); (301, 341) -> 1.9 ch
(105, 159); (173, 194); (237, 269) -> 8.1 ch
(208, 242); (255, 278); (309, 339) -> -0.4 ch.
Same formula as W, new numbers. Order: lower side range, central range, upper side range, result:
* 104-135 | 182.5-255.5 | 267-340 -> 9.7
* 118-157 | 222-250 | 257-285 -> 3.9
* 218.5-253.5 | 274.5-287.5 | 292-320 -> -0.9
